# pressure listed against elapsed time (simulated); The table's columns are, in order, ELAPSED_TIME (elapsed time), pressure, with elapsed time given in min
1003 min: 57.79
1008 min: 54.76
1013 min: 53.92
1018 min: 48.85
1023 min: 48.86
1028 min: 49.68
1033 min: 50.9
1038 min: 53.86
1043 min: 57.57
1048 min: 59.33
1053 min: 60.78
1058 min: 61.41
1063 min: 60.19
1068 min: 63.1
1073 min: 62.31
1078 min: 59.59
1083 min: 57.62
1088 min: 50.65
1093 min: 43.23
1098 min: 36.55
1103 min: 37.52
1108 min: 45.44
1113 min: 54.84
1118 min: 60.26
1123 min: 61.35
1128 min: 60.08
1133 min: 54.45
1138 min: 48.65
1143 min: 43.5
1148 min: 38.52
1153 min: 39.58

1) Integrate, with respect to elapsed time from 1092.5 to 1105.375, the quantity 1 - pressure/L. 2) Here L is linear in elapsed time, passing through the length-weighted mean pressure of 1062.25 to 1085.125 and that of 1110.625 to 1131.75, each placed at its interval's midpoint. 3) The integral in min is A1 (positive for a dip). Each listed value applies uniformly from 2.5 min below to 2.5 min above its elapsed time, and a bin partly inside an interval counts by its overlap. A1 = 4.6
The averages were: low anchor 60.6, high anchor 58.9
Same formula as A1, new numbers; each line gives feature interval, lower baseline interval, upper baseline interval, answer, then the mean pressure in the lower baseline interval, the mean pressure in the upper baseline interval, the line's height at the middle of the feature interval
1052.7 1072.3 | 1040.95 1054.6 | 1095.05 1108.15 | -2.9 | 59.2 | 38.9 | 53.6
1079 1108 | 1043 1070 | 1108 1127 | 6.3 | 60.6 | 57.2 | 58.5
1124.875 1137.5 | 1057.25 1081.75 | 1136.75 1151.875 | -2.8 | 61.1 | 42.8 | 46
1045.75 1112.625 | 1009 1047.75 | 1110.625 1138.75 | 1.3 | 52.5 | 57.1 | 54.9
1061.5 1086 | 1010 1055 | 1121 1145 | -3.1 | 53.7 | 53.7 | 53.7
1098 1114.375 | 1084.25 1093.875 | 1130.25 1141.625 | 1.9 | 49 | 50.9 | 49.7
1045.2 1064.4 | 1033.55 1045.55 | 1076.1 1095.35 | -2.2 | 54.9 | 52.6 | 54.2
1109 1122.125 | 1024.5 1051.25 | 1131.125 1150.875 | -2.4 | 54.2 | 45.9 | 48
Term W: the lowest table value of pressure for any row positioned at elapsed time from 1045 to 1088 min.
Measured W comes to 50.65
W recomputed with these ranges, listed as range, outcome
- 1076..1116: 36.55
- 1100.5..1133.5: 37.52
